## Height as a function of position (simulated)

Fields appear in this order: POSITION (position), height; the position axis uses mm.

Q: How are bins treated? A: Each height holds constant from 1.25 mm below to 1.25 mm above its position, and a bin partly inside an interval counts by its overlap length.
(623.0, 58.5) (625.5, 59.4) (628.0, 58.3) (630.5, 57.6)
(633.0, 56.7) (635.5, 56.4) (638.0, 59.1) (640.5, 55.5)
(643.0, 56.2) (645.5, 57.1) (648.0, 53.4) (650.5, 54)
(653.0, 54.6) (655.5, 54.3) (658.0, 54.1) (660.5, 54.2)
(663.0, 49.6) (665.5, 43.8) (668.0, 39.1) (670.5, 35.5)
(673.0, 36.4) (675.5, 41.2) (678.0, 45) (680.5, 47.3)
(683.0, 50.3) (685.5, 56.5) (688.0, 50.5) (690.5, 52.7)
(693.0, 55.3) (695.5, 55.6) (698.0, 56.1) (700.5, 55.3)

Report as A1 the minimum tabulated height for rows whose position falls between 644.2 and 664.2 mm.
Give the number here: 49.6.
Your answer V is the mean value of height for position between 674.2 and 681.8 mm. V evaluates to 44.5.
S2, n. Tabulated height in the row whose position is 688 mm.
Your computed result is 50.5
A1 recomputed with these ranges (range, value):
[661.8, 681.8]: 35.5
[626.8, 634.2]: 56.7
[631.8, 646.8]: 55.5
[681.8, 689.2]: 50.3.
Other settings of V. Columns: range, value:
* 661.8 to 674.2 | 40.9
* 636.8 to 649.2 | 56.3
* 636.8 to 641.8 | 57.3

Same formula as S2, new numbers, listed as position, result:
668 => 39.1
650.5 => 54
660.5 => 54.2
